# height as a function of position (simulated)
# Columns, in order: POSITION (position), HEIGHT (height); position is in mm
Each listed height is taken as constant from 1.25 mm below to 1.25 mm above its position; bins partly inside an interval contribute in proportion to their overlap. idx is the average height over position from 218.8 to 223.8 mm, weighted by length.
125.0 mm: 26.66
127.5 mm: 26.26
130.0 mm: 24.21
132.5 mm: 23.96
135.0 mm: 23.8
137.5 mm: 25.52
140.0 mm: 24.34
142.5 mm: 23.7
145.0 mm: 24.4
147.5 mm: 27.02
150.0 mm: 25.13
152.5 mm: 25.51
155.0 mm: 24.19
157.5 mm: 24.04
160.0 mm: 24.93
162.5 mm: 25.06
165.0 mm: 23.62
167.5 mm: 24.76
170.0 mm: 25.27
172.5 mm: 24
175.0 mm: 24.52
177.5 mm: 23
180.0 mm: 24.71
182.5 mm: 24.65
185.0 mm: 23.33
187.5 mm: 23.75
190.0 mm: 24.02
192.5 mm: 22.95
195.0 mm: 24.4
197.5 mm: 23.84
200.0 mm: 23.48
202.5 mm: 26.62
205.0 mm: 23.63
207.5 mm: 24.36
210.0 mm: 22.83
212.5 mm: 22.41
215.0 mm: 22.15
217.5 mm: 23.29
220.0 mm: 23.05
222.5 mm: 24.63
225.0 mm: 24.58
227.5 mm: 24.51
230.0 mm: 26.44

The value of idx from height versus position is 23.9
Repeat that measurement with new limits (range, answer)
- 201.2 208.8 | 24.8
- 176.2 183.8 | 24.1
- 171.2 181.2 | 24.1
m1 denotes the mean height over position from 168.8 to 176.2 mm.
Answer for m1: 24.6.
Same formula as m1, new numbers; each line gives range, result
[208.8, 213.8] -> 22.6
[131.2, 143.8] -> 24.3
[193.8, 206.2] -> 24.4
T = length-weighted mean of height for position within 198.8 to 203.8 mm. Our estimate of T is 25.1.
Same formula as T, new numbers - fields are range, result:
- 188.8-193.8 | 23.5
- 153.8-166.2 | 24.4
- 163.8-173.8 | 24.4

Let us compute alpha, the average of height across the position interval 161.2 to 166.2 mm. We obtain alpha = 24.4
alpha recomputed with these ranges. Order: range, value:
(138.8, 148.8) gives 24.9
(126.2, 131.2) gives 25.3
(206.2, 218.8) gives 23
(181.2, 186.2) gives 24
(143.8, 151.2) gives 25.5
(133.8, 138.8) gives 24.7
